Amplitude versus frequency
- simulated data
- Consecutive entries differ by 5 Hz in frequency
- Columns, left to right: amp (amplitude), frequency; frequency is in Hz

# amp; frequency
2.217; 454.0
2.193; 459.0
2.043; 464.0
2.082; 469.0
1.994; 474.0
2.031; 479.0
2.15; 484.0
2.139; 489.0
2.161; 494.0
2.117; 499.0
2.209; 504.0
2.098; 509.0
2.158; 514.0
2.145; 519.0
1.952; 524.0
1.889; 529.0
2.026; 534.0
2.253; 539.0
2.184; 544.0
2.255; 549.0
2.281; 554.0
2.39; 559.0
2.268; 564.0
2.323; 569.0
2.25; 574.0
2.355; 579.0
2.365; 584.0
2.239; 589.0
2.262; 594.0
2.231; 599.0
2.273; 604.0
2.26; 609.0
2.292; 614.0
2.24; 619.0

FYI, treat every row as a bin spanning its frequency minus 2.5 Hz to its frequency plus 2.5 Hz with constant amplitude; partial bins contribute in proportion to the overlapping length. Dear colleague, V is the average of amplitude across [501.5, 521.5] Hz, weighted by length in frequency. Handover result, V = 2.15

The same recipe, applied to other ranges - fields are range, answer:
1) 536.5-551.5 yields 2.23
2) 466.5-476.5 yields 2.04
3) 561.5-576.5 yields 2.28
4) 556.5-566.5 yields 2.33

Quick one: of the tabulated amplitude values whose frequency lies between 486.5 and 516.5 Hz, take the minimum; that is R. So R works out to 2.098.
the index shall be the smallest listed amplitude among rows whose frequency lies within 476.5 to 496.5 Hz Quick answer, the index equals 2.031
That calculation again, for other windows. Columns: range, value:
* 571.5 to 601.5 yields 2.231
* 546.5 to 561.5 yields 2.255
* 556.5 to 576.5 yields 2.25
